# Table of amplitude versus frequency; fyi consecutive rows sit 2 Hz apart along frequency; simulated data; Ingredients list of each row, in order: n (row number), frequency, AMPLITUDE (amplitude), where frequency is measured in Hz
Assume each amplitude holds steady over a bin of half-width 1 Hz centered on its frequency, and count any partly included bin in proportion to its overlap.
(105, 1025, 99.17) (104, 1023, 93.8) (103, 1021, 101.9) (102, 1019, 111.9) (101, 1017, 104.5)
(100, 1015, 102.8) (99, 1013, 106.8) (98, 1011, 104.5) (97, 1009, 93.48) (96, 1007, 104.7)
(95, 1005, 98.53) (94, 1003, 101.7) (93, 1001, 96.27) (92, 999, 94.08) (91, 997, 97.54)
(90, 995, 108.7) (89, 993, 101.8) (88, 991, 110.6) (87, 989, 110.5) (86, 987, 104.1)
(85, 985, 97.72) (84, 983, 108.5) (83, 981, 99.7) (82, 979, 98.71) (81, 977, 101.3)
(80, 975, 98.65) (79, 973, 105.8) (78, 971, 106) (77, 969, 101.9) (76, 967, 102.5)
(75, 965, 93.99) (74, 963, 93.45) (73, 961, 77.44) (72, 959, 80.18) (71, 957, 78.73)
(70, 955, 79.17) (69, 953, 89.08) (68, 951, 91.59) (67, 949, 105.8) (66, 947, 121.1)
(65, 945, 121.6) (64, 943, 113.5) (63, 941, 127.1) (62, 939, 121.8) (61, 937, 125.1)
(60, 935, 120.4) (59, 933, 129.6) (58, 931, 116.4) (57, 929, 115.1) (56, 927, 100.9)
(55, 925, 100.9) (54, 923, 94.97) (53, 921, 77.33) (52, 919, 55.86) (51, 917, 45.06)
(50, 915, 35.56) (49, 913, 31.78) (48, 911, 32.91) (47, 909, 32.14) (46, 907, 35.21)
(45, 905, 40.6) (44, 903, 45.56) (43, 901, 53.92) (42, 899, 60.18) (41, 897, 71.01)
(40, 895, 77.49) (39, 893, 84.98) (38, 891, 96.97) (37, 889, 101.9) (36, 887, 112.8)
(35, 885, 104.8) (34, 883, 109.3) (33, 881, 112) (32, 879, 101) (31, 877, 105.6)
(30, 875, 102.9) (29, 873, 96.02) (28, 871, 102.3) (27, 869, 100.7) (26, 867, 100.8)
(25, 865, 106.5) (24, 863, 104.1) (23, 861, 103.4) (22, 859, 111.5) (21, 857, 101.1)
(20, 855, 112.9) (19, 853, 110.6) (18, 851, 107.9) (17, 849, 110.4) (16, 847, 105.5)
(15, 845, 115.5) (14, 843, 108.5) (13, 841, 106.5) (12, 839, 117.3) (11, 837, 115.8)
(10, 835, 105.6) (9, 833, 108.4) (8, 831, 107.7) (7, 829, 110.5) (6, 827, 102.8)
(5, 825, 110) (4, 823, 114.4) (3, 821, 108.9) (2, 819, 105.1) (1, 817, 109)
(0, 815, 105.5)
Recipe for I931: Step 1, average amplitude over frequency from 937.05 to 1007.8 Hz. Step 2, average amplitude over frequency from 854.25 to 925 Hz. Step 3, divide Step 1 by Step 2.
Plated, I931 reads 1.24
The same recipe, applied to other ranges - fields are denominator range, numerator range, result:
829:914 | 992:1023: 1.10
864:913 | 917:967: 1.23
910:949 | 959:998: 1.06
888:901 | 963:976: 1.26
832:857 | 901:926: 0.48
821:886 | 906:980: 0.85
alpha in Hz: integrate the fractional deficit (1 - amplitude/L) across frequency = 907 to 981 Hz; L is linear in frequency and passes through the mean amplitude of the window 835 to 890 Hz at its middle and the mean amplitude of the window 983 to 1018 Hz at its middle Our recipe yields 8.9 Hz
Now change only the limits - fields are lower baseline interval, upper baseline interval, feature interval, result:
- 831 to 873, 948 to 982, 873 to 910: 8.0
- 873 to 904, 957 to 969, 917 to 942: -4.2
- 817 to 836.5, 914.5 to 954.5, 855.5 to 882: 0.4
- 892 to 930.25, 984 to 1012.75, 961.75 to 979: -2.0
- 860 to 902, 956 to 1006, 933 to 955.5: -3.4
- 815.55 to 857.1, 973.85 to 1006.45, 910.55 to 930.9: 6.4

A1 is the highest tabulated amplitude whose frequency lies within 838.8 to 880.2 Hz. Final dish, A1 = 117.3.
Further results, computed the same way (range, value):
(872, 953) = 129.6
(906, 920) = 55.86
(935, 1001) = 127.1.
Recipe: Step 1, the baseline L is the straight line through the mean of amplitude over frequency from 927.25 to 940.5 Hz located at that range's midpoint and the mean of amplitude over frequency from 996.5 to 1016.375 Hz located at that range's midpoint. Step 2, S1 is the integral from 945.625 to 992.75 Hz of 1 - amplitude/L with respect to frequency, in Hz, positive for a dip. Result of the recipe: 5.1 Hz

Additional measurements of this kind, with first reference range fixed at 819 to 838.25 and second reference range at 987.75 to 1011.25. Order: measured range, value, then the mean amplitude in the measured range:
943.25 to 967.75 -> 2.05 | 95.1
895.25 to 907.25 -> 5.92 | 53.7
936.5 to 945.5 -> -1.49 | 122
